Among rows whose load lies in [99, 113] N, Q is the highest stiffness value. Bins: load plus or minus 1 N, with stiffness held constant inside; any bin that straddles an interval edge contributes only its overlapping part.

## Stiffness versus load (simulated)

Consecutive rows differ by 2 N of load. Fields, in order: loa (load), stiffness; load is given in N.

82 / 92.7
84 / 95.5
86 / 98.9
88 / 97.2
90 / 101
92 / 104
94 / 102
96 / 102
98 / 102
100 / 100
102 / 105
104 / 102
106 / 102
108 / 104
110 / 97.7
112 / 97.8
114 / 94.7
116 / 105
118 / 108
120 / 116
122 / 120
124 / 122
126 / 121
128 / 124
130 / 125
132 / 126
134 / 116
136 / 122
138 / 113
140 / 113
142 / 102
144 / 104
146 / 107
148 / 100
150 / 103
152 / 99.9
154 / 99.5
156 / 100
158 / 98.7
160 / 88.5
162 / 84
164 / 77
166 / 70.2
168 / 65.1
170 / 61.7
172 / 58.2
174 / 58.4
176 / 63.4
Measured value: 105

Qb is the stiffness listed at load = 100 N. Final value 100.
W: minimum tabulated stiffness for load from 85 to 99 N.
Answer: 97.2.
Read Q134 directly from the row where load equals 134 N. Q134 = 116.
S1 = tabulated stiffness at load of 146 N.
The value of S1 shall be 107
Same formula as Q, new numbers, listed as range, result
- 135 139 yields 122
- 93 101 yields 102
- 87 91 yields 101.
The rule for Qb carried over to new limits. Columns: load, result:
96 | 102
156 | 100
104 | 102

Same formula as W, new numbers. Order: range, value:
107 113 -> 97.7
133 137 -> 116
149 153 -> 99.9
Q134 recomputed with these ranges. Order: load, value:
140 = 113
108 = 104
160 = 88.5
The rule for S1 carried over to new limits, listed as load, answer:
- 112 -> 97.8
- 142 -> 102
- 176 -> 63.4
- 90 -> 101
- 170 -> 61.7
